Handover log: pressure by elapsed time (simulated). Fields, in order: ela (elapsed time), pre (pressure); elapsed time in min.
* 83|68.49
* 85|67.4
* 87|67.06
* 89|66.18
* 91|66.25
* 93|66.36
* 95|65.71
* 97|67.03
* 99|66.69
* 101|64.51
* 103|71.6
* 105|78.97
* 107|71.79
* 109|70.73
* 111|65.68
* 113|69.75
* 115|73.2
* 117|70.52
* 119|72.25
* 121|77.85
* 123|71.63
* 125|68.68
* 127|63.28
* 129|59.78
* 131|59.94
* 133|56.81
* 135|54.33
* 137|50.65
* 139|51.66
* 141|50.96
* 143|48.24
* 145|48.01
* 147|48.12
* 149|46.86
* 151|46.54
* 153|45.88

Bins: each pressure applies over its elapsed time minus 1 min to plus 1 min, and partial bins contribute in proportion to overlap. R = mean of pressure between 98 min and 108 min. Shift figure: 70.7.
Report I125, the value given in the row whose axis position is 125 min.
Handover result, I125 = 68.68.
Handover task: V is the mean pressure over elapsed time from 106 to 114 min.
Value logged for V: 69.5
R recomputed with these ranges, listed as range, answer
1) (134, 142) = 51.9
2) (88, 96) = 66.1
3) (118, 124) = 73.9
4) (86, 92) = 66.5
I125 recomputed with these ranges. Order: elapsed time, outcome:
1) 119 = 72.25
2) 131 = 59.94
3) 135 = 54.33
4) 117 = 70.52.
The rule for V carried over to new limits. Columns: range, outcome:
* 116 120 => 71.4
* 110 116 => 69.5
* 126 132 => 61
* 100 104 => 68.1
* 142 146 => 48.1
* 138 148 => 49.4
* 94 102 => 66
